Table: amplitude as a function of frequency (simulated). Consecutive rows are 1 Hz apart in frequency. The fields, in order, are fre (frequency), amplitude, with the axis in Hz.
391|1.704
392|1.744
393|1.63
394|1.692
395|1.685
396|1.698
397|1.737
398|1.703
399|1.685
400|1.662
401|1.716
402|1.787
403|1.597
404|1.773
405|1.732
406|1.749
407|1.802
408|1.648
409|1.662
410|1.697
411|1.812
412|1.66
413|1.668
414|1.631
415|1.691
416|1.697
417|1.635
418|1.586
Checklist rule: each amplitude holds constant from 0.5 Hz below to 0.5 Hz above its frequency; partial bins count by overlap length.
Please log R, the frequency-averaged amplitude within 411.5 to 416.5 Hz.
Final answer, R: 1.67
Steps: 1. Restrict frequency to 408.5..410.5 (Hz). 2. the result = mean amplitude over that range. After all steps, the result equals 1.68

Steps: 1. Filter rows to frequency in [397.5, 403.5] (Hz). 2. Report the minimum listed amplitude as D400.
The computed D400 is 1.597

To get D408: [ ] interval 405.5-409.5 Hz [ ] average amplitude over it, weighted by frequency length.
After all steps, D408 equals 1.72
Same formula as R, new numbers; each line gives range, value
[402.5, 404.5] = 1.69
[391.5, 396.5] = 1.69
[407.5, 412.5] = 1.7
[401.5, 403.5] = 1.69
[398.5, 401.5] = 1.69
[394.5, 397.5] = 1.71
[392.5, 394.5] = 1.66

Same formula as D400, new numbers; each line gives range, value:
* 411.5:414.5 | 1.631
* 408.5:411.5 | 1.662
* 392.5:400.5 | 1.63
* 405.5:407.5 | 1.749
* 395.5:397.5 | 1.698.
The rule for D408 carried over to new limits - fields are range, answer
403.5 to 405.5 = 1.75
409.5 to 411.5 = 1.75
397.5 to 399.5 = 1.69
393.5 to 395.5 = 1.69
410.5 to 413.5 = 1.71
